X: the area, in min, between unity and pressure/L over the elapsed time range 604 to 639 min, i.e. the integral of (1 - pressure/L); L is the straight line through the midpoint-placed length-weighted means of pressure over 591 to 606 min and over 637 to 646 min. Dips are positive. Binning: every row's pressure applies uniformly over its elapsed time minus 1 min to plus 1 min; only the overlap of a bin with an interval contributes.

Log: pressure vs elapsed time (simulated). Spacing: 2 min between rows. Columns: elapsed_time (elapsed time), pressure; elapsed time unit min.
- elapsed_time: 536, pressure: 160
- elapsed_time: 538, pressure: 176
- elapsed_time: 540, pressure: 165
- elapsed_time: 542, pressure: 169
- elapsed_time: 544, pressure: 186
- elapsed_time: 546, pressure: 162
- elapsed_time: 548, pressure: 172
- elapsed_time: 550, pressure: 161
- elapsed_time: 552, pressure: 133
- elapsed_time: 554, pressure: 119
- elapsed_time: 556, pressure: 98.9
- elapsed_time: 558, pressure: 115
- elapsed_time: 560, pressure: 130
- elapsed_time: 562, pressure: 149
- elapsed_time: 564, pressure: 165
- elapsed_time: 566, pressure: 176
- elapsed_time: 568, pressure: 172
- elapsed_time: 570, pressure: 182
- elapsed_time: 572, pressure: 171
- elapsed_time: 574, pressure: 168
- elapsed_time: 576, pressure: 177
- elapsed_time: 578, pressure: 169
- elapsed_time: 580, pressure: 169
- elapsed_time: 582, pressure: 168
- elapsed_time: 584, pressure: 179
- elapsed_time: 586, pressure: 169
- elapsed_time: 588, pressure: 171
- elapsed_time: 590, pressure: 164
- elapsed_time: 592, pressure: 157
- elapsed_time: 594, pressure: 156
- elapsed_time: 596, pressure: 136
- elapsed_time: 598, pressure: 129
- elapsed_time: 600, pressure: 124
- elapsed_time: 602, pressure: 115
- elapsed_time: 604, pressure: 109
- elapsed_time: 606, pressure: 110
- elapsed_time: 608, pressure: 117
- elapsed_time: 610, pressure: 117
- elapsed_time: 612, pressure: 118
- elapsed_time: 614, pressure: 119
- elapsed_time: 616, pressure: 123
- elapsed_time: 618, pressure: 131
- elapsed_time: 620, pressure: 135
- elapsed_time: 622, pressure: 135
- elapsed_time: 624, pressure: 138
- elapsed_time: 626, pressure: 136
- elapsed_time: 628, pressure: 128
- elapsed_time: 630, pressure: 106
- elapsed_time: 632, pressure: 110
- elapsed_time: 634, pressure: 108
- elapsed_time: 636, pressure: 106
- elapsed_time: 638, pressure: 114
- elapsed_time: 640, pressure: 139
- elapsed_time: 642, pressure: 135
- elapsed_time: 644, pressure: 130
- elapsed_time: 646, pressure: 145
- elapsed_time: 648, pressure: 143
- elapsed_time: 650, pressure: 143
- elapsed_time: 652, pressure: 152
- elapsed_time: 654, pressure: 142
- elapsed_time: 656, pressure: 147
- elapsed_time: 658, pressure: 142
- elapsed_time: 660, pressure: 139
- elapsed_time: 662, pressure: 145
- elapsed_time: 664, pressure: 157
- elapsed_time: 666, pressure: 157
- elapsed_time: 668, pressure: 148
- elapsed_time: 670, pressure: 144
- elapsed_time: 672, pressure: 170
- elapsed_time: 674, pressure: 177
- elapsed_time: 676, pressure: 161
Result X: 2.9 min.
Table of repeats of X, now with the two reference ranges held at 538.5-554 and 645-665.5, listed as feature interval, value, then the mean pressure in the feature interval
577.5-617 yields 3.5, 141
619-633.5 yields 2.3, 126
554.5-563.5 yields 1.9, 125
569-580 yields -1.1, 173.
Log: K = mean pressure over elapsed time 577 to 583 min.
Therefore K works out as 169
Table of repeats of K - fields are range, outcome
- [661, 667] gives 153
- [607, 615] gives 118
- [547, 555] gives 146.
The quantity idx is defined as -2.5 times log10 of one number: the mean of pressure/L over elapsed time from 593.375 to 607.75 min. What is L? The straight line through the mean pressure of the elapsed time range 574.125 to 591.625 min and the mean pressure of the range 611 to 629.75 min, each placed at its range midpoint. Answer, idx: 0.209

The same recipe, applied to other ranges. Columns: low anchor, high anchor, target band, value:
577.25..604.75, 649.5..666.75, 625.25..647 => 0.20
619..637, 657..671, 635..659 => -0.01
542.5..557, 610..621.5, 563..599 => -0.20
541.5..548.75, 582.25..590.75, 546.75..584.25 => 0.10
